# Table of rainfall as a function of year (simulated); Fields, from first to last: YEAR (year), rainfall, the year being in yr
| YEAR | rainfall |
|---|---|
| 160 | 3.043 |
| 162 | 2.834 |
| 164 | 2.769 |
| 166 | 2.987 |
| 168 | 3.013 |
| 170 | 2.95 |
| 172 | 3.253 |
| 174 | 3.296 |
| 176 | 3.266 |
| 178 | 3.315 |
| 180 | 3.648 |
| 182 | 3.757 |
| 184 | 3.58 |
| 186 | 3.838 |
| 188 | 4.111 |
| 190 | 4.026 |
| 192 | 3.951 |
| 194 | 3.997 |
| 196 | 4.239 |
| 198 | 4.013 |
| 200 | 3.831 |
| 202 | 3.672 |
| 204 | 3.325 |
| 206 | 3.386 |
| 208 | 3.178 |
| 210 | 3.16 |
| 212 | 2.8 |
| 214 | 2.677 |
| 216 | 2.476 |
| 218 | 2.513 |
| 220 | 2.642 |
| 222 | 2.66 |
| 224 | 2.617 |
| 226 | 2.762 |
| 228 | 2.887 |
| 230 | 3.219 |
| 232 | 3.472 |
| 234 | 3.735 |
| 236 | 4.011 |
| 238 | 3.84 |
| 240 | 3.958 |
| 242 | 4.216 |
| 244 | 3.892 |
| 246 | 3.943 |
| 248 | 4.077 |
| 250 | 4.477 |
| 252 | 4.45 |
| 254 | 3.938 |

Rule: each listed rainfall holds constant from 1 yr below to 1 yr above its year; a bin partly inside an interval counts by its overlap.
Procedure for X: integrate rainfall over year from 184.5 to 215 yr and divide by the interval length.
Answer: 3.61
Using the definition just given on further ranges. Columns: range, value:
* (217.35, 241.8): 3.24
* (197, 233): 3.07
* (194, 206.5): 3.78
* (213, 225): 2.6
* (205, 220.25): 2.86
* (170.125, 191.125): 3.58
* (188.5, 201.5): 4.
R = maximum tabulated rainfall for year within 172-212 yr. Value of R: 4.239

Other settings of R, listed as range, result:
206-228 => 3.386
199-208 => 3.831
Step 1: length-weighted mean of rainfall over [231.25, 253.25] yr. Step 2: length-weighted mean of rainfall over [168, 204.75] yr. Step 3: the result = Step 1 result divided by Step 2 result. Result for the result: 1.1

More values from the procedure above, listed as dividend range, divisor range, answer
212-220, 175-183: 0.74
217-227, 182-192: 0.68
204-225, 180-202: 0.73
